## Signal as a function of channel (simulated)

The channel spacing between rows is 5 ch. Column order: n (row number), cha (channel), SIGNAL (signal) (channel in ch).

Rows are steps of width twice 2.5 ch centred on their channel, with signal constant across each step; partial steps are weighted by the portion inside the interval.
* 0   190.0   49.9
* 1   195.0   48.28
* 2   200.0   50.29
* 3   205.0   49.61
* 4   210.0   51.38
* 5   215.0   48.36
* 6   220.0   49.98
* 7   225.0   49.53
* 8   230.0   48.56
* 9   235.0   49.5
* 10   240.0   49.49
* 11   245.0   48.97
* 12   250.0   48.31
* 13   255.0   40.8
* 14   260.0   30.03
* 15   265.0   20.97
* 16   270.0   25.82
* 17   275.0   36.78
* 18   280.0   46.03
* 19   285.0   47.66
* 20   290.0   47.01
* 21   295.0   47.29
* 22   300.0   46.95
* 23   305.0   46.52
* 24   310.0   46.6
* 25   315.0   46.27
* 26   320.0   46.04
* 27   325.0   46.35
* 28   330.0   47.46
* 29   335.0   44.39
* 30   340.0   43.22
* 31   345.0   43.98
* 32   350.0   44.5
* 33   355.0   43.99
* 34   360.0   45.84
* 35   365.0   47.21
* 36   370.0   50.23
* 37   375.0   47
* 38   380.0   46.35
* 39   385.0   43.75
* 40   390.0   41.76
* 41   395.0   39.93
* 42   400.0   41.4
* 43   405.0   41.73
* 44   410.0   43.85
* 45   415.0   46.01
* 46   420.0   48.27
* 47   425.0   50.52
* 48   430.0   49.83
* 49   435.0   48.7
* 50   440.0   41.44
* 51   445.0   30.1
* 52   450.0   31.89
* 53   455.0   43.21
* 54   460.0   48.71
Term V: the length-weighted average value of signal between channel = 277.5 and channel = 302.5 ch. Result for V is 47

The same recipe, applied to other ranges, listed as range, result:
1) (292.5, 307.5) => 46.9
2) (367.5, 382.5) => 47.9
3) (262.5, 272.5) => 23.4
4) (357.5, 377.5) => 47.6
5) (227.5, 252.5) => 49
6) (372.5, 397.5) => 43.8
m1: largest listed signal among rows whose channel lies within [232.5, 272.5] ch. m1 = 49.5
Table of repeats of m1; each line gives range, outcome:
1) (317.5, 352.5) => 47.46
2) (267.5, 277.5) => 36.78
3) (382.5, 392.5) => 43.75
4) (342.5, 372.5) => 50.23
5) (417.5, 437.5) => 50.52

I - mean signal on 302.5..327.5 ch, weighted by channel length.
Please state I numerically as 46.4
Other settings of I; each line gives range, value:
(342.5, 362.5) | 44.6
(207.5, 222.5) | 49.9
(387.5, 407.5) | 41.2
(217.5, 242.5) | 49.4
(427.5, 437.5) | 49.3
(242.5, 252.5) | 48.6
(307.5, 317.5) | 46.4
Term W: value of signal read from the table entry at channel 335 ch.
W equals 44.39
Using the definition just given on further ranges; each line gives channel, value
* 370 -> 50.23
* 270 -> 25.82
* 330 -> 47.46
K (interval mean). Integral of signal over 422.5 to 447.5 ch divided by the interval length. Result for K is 44.1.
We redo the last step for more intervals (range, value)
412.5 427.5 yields 48.3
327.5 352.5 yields 44.7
